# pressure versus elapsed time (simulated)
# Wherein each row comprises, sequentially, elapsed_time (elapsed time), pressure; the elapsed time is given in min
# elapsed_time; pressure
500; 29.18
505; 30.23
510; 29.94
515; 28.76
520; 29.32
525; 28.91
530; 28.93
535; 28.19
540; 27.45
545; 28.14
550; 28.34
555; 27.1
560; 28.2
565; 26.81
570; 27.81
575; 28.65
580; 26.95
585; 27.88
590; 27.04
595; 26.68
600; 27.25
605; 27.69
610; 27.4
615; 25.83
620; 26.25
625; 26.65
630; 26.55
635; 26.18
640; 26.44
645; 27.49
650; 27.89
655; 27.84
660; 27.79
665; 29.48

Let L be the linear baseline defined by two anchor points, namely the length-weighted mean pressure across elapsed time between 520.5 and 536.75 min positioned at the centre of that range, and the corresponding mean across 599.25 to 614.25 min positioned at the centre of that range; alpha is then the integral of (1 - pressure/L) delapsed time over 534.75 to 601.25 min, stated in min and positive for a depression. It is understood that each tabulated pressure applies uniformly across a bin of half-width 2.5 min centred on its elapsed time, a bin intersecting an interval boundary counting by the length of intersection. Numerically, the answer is 1.0 min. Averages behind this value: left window 28.8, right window 27.3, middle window 27.6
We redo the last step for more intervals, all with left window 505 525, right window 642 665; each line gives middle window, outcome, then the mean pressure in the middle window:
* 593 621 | 1.5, 26.9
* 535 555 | 0.8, 27.9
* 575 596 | 0.9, 27.4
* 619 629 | 0.6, 26.5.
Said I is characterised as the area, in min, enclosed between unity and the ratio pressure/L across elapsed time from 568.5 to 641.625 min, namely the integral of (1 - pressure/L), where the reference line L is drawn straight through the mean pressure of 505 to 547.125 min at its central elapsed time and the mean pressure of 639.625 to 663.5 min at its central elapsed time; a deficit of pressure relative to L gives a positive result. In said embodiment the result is 2.8 min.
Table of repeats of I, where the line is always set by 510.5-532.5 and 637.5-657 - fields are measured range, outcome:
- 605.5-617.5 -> 0.5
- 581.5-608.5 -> 0.8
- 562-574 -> 0.4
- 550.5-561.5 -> 0.3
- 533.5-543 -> 0.3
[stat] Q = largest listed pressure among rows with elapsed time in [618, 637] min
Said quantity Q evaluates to 26.65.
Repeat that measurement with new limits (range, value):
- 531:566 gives 28.34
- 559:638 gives 28.65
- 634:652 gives 27.89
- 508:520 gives 29.94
